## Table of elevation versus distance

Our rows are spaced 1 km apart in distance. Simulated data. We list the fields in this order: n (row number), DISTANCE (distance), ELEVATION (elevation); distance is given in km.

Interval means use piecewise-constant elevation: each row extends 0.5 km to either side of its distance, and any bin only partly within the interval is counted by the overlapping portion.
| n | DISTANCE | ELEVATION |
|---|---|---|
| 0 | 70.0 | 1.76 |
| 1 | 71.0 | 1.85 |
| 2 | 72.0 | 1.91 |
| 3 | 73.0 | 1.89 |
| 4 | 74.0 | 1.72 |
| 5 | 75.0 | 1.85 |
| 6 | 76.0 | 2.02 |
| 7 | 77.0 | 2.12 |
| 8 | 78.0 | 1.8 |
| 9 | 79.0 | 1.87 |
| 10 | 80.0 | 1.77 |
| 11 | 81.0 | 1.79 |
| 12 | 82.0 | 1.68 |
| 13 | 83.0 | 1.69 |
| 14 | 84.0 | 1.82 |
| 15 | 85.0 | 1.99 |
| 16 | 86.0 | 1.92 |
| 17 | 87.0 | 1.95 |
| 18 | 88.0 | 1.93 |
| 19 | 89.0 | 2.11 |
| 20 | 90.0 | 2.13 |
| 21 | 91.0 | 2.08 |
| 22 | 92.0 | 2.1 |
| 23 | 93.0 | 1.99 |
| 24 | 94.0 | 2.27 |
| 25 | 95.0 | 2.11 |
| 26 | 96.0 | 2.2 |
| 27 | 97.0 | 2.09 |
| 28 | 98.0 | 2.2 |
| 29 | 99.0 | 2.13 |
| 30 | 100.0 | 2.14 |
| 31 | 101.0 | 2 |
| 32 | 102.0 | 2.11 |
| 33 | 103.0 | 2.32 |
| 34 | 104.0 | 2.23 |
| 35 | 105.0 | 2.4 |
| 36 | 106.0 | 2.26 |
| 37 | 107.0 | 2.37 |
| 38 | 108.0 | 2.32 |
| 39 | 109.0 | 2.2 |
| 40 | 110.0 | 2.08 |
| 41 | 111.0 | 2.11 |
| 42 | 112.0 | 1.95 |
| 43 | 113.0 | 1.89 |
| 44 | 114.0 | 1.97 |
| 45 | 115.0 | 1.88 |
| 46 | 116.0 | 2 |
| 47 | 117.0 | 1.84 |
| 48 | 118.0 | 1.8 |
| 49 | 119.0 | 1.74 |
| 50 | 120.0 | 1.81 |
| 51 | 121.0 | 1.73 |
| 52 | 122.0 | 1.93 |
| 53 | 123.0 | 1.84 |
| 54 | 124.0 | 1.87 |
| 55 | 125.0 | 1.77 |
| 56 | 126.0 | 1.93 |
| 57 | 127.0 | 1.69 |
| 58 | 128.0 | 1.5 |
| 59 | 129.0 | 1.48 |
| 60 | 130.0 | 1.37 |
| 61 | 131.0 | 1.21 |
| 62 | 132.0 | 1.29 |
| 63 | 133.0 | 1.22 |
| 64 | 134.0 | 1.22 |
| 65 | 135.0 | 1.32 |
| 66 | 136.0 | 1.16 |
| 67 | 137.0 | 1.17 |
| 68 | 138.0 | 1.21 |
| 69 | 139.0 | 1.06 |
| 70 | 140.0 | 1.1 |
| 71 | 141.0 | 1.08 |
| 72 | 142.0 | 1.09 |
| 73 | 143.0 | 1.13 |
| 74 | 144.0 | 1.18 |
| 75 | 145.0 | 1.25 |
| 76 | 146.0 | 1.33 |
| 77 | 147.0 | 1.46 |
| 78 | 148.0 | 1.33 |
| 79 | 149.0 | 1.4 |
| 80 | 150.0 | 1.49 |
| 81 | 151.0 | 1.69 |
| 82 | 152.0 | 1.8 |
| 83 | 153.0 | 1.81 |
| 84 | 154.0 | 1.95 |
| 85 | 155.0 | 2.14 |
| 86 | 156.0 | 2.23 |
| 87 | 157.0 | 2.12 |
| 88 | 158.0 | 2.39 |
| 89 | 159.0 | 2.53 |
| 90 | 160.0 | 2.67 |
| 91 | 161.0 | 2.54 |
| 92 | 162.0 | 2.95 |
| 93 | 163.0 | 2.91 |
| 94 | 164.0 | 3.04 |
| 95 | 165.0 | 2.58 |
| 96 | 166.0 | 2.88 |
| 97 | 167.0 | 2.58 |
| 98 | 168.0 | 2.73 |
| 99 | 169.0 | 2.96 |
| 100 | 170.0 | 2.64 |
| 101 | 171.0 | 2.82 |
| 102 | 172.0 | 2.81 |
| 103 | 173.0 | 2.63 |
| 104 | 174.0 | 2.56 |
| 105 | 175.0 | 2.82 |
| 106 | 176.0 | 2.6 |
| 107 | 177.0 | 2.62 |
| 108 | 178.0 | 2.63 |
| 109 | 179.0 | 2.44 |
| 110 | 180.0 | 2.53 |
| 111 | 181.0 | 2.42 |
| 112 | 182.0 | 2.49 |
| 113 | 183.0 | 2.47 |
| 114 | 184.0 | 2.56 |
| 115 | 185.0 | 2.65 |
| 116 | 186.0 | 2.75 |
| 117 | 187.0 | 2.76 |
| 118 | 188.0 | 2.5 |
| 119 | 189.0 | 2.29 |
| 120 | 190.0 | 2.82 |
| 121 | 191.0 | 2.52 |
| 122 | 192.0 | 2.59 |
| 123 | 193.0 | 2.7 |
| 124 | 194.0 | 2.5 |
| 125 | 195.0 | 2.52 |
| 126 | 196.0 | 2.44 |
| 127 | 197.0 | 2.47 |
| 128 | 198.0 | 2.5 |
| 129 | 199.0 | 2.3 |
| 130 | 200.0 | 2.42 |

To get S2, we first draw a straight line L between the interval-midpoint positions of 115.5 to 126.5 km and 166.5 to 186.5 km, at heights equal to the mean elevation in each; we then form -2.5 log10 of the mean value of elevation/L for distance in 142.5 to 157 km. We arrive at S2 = 0.37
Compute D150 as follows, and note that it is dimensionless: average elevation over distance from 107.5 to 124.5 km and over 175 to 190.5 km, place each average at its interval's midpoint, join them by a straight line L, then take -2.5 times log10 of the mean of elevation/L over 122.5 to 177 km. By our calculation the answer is 0.190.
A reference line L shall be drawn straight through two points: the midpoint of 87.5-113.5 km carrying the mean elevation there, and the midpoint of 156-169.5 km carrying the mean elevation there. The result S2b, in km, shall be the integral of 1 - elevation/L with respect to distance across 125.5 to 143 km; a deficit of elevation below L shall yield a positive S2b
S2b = 8.1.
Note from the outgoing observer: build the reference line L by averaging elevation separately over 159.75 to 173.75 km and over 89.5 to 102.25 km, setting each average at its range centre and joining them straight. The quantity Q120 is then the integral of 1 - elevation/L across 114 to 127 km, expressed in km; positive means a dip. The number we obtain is 2.8 km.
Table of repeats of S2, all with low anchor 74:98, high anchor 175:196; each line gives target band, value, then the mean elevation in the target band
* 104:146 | 0.31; 1.65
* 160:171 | -0.14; 2.78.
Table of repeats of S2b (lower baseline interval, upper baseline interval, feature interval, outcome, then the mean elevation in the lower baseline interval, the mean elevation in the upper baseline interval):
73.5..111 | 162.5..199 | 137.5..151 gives 6.4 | 2.05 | 2.63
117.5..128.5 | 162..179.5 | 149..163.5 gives 1.5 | 1.78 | 2.73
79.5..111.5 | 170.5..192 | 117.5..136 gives 5.6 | 2.08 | 2.6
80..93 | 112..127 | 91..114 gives -3.2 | 1.93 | 1.85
